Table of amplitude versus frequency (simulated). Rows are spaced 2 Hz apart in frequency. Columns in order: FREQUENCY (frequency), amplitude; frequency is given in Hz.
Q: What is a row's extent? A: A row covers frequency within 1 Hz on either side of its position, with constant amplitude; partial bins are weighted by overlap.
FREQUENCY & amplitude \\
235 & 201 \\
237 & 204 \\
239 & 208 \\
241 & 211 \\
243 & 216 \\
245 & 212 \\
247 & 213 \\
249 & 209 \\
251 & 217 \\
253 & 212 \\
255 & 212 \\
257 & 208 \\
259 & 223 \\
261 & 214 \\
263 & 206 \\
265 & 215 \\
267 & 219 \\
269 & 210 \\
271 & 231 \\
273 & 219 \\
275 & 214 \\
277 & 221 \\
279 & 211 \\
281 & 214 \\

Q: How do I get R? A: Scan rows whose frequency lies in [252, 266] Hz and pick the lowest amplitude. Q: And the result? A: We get 206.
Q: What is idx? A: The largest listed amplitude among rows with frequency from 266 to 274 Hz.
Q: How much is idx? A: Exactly 231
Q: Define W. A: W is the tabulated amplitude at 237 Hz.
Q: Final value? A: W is 204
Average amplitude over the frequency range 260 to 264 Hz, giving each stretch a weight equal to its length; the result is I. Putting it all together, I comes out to 210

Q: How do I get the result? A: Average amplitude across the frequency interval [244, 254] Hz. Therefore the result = 213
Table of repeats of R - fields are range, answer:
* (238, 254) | 208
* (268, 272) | 210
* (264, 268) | 215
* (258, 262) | 214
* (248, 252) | 209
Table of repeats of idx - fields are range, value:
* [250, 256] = 217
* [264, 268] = 219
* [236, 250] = 216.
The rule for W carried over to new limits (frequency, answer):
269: 210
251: 217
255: 212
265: 215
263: 206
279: 211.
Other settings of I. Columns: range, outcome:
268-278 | 219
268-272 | 220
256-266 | 213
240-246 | 213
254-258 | 210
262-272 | 216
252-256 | 212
